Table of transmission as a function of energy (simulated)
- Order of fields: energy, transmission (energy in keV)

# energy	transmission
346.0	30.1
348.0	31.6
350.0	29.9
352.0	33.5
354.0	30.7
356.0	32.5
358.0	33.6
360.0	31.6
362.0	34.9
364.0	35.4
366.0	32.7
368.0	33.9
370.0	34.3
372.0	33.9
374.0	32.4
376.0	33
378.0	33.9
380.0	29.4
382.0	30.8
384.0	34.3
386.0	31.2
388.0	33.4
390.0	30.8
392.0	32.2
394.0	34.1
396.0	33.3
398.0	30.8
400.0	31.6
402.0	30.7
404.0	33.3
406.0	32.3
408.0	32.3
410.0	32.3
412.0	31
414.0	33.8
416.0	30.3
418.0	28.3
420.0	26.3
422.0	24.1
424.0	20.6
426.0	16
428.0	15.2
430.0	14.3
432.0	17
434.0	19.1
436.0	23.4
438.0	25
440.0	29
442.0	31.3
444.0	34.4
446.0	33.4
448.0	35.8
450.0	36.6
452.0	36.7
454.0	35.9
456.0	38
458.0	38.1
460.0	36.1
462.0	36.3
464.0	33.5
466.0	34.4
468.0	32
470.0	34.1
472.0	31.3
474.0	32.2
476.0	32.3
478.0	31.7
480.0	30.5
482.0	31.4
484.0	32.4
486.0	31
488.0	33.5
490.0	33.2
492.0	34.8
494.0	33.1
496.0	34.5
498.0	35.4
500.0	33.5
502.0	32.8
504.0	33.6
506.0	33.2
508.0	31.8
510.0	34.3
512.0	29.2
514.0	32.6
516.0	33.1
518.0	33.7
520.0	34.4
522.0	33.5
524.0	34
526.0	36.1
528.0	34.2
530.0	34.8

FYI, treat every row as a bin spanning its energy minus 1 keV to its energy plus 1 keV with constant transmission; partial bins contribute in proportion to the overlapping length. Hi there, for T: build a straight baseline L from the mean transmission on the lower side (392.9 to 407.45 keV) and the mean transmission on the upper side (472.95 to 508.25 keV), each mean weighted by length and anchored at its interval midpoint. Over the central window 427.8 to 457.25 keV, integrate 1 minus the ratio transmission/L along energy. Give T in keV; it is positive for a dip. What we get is 3.4 keV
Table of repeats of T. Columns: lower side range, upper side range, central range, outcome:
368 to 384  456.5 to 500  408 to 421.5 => 1.13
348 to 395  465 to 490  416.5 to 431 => 5.12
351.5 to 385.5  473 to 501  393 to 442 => 8.90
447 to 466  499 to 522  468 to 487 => 1.67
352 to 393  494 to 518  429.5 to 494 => 2.59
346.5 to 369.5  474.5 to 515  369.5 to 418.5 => 0.85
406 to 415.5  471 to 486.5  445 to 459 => -1.98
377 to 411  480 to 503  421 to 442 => 7.52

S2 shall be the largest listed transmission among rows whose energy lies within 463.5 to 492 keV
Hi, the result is 34.8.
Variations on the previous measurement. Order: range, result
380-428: 34.3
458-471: 38.1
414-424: 33.8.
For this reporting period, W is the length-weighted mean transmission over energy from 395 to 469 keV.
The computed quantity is 29.8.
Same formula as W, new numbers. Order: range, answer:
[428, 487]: 31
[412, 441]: 23.3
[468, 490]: 32.1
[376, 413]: 32.1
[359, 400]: 32.8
